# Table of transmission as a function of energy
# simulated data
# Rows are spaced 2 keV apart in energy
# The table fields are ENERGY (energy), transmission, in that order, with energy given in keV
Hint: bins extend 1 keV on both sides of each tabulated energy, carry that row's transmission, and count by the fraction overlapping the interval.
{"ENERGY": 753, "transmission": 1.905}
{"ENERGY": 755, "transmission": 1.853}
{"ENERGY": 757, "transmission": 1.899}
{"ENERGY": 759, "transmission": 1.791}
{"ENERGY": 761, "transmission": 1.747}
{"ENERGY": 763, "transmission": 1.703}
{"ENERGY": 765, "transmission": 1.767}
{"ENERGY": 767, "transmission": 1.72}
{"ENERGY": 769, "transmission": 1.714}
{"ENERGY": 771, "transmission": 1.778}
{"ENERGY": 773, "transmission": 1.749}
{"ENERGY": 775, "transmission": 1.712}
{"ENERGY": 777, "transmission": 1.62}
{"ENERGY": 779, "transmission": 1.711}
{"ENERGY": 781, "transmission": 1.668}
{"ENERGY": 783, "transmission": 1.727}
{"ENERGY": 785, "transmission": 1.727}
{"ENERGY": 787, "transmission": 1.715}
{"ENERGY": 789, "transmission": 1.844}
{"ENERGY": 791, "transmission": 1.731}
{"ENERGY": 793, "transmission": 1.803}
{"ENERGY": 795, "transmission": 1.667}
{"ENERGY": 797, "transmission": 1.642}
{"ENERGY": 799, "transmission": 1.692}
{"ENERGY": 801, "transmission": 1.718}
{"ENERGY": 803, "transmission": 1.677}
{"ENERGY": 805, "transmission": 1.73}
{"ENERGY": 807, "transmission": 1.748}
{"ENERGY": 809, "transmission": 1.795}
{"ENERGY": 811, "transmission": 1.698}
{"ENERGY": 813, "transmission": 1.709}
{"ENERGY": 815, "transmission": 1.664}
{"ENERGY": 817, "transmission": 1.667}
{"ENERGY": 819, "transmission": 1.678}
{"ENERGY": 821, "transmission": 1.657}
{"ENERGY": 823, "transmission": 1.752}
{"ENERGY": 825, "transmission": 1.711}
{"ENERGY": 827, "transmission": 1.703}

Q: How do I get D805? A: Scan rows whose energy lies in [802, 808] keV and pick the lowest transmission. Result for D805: 1.677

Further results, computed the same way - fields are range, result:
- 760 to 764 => 1.703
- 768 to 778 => 1.62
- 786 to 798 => 1.642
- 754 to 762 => 1.747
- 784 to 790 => 1.715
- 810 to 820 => 1.664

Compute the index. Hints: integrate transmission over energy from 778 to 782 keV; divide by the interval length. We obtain 1.69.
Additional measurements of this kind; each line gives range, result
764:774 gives 1.75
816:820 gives 1.67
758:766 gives 1.75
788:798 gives 1.74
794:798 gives 1.65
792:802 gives 1.7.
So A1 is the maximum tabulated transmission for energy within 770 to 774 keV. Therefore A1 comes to 1.778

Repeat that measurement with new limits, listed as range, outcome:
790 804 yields 1.803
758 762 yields 1.791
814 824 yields 1.752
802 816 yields 1.795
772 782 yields 1.749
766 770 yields 1.72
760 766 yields 1.767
